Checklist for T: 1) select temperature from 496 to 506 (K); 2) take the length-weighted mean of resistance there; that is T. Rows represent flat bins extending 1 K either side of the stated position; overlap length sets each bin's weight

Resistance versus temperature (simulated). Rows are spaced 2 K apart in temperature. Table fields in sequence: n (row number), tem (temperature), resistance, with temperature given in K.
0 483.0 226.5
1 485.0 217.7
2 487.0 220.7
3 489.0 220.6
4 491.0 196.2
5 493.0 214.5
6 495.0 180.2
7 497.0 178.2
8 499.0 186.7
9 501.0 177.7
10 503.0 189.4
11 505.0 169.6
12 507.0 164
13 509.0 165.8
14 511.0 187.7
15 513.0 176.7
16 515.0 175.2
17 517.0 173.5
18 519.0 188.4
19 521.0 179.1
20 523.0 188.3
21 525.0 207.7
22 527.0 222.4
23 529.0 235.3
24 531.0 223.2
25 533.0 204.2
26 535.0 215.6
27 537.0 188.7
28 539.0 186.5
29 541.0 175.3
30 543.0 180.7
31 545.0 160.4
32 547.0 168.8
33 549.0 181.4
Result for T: 180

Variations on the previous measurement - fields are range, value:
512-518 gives 175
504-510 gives 166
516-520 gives 181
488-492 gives 208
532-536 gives 210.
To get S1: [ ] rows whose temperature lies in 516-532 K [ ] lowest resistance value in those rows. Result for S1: 173.5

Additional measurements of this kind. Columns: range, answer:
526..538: 188.7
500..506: 169.6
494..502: 177.7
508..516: 165.8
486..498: 178.2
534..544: 175.3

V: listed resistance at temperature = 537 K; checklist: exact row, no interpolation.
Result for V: 188.7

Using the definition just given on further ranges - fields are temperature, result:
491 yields 196.2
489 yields 220.6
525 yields 207.7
